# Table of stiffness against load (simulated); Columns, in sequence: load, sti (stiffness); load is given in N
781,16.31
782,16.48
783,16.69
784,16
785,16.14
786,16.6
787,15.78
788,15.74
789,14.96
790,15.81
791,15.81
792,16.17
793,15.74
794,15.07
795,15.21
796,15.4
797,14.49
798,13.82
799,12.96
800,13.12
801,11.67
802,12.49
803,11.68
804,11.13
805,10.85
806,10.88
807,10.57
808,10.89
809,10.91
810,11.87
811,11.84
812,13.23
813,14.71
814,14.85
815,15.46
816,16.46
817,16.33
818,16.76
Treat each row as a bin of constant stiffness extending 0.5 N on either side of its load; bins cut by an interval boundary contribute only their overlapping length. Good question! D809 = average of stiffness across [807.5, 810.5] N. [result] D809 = 11.2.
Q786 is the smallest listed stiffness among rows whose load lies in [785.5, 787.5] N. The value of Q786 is 15.78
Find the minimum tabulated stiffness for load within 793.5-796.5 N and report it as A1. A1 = 15.07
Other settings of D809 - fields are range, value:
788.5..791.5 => 15.5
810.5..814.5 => 13.7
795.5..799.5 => 14.2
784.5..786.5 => 16.4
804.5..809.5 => 10.8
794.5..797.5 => 15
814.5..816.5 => 16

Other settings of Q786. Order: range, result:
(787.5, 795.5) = 14.96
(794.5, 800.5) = 12.96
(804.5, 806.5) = 10.85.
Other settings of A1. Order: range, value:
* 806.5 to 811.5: 10.57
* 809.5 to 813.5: 11.84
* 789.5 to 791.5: 15.81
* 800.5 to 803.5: 11.67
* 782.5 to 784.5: 16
